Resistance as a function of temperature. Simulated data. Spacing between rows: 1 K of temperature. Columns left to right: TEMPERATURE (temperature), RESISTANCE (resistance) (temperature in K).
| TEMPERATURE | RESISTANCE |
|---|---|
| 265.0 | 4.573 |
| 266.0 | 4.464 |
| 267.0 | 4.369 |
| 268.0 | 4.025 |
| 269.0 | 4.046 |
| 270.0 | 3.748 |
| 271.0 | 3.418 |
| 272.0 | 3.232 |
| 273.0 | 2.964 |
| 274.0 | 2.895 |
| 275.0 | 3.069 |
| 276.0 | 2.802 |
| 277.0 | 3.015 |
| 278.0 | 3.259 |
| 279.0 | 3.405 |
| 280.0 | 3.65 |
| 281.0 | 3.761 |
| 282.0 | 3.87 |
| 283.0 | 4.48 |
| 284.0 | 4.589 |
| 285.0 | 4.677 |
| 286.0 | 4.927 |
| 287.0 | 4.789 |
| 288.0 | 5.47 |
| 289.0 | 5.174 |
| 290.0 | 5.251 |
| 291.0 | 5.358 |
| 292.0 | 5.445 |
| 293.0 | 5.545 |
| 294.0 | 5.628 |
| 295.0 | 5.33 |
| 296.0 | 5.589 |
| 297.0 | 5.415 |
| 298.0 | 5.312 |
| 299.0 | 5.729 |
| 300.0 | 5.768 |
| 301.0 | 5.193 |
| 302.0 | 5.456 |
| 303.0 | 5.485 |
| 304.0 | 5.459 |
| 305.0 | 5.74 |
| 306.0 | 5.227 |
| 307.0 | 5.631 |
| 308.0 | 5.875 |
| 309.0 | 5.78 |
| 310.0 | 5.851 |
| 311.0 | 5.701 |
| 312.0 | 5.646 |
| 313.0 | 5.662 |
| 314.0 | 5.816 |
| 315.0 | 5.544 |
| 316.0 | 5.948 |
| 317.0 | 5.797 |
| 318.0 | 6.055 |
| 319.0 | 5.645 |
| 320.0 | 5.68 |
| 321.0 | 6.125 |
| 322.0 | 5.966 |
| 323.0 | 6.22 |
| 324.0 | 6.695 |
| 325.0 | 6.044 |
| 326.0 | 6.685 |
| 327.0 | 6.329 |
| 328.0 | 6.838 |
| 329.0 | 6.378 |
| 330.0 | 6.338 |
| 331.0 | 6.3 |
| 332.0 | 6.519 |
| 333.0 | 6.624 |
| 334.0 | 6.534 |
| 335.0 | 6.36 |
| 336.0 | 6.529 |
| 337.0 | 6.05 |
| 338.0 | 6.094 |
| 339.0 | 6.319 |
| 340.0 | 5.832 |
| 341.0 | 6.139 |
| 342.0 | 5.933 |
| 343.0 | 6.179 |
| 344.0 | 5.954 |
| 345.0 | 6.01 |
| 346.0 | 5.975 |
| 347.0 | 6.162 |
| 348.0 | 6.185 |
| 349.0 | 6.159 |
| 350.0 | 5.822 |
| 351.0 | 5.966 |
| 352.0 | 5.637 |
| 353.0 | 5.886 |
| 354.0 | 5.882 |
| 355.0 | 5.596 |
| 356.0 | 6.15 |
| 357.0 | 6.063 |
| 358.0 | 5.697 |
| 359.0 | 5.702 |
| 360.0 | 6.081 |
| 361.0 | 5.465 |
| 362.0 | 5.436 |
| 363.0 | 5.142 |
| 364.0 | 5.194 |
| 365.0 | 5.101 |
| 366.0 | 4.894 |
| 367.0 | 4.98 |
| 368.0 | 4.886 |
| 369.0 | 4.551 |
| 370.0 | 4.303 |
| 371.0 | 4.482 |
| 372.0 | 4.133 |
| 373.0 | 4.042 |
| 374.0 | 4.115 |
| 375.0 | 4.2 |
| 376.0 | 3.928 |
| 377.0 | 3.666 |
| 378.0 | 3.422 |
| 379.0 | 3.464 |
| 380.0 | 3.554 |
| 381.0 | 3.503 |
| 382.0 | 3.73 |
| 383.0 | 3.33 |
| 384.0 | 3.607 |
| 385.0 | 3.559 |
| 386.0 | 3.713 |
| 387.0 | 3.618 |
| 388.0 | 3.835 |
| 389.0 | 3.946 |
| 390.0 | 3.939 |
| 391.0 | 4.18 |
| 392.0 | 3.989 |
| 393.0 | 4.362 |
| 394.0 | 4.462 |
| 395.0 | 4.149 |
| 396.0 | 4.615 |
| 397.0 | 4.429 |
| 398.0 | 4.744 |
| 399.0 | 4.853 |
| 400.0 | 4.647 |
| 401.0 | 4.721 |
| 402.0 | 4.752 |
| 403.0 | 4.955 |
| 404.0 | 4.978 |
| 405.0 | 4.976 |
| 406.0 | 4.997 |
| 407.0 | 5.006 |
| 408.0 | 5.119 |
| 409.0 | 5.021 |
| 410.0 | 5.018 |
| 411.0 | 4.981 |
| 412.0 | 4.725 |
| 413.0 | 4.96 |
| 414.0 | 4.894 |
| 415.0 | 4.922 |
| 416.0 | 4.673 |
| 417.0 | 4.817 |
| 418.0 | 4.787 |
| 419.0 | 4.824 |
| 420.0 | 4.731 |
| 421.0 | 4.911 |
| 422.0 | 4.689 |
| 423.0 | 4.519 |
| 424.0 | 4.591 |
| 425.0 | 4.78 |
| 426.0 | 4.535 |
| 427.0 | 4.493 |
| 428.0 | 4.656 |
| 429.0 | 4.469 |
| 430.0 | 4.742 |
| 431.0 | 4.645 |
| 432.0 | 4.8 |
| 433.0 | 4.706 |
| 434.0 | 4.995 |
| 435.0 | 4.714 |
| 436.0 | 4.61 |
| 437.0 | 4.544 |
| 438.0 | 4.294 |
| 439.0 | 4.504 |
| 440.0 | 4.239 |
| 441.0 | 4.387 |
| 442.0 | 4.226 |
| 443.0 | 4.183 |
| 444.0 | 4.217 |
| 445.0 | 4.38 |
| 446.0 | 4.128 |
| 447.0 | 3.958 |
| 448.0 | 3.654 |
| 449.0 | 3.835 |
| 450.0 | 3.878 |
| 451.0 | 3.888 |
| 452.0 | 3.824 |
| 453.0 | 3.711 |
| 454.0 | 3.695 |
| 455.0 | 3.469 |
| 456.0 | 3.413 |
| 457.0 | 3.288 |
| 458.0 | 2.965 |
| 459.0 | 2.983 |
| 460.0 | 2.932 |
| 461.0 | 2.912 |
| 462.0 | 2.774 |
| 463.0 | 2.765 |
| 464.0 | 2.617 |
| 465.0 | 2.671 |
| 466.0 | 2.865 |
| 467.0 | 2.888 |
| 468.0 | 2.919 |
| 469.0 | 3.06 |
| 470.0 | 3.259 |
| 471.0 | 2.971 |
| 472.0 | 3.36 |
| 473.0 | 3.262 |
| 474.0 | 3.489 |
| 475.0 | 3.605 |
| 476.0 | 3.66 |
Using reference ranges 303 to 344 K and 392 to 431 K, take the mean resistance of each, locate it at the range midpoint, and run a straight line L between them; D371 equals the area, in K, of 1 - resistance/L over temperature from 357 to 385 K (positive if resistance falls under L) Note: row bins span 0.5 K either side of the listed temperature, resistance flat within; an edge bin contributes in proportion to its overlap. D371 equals 4.6 K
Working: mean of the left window 6.04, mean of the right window 4.74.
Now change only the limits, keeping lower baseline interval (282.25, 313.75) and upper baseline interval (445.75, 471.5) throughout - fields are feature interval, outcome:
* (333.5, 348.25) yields -4.06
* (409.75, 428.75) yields -4.84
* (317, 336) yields -4.87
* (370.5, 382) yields 1.32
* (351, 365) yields -3.29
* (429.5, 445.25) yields -4.25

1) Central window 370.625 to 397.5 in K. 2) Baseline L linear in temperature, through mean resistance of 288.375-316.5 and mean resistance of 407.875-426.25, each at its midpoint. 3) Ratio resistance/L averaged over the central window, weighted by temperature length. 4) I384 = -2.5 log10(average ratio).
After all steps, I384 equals 0.27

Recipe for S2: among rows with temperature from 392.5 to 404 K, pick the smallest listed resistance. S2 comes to 4.149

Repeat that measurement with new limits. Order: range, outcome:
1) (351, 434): 3.33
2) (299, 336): 5.193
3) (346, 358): 5.596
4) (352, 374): 4.042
